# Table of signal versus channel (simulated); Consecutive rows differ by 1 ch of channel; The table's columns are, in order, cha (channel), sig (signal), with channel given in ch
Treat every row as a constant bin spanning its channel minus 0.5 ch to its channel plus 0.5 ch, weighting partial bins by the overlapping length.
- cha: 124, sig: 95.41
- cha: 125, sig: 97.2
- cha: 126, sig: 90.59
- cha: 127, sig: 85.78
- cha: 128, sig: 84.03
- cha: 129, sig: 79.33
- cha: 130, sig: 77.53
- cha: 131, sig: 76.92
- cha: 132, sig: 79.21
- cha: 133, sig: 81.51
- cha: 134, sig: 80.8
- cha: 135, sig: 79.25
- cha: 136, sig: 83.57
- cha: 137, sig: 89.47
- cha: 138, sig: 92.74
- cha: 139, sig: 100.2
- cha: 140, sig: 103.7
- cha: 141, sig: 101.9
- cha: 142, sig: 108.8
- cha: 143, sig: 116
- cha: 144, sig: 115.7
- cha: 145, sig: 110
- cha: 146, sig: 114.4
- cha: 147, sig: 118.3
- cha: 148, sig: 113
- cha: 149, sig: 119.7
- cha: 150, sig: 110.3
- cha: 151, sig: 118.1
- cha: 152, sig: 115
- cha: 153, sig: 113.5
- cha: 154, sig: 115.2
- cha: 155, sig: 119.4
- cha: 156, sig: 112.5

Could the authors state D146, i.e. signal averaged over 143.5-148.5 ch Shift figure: 114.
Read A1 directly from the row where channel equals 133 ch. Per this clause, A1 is 81.51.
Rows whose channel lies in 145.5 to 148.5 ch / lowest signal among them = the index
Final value 113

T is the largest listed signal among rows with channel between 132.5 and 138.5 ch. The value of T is 92.74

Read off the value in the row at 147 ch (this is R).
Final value 118.3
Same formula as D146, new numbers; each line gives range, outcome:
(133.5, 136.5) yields 81.2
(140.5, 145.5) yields 110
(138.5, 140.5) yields 102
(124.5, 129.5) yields 87.4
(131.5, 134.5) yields 80.5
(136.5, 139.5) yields 94.1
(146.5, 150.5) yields 115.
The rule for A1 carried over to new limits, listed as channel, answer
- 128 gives 84.03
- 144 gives 115.7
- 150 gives 110.3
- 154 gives 115.2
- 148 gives 113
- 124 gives 95.41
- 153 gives 113.5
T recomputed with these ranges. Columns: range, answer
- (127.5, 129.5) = 84.03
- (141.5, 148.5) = 118.3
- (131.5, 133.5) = 81.51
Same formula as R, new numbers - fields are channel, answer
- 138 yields 92.74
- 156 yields 112.5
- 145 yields 110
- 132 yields 79.21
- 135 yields 79.25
